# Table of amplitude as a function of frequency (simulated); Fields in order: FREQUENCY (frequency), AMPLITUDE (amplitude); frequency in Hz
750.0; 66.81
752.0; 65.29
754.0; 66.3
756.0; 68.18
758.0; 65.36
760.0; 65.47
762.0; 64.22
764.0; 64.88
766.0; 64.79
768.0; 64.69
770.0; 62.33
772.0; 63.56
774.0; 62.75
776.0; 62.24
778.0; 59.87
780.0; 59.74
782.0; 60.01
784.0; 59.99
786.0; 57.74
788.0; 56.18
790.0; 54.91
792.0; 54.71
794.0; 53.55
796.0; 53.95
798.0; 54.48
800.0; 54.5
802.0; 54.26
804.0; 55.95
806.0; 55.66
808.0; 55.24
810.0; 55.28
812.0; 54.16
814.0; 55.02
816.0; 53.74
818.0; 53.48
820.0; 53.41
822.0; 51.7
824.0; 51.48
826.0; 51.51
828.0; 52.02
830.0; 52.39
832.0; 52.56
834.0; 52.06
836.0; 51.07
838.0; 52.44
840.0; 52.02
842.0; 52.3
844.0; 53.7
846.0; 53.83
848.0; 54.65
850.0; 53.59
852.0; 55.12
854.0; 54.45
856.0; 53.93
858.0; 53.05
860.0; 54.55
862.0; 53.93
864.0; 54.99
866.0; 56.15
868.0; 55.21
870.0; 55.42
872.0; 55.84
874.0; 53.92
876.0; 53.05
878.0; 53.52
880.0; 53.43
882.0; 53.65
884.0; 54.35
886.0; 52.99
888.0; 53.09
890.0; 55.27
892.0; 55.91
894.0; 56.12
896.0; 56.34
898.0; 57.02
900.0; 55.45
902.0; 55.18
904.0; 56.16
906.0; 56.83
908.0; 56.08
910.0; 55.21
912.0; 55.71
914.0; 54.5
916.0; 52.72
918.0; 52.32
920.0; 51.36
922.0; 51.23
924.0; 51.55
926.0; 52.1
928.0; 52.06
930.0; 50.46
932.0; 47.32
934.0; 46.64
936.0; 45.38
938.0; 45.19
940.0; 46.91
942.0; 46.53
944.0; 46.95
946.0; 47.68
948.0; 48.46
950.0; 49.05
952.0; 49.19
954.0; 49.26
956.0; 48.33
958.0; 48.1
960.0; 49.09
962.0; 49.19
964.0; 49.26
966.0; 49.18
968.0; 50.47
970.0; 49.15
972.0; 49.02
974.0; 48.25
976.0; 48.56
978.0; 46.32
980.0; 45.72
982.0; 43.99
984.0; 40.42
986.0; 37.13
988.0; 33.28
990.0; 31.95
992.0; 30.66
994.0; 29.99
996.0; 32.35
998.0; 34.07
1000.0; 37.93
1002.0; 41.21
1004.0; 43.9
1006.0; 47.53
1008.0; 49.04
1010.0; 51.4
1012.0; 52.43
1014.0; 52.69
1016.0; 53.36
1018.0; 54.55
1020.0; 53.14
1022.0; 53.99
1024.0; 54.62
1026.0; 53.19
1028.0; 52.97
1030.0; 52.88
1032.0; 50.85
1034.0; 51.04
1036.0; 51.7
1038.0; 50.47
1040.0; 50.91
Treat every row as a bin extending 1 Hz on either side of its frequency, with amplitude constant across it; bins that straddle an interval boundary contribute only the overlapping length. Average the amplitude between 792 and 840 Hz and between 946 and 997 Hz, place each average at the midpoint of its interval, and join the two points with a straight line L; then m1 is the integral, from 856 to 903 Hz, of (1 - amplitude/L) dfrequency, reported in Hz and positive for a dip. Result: -4.71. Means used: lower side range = 53.5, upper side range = 44.3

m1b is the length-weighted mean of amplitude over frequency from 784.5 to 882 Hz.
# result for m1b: 54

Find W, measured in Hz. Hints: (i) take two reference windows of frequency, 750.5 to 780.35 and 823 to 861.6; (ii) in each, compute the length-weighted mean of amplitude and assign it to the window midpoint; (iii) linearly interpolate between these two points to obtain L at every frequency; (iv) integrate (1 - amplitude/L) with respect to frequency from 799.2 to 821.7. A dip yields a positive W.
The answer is 1.2 Hz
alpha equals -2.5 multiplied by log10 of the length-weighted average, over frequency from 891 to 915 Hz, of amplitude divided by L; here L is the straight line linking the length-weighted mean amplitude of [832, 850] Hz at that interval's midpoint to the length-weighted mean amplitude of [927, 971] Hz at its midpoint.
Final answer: -0.115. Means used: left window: 52.8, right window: 48.4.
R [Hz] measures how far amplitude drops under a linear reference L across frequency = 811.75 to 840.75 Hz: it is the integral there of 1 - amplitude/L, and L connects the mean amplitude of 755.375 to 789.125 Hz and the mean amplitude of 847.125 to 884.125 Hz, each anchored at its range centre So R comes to 2.6 Hz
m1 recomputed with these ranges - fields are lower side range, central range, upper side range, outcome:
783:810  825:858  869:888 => 1.0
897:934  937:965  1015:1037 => 2.7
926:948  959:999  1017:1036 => 6.1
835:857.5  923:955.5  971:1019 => -1.0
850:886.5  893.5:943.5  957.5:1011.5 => -2.6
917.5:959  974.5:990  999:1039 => 2.5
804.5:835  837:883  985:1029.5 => -2.3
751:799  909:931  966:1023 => -1.1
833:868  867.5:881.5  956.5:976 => -0.4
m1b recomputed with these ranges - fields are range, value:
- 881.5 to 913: 55.4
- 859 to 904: 54.8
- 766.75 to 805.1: 58.2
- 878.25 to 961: 51.8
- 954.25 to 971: 49.1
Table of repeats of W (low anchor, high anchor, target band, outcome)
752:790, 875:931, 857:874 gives 0.5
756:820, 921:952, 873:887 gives -0.3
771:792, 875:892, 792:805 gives 0.9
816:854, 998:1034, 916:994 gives 6.5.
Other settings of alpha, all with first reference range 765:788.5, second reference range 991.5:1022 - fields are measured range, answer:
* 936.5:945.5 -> 0.07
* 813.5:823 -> 0.10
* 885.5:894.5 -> -0.03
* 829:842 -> 0.10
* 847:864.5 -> 0.03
